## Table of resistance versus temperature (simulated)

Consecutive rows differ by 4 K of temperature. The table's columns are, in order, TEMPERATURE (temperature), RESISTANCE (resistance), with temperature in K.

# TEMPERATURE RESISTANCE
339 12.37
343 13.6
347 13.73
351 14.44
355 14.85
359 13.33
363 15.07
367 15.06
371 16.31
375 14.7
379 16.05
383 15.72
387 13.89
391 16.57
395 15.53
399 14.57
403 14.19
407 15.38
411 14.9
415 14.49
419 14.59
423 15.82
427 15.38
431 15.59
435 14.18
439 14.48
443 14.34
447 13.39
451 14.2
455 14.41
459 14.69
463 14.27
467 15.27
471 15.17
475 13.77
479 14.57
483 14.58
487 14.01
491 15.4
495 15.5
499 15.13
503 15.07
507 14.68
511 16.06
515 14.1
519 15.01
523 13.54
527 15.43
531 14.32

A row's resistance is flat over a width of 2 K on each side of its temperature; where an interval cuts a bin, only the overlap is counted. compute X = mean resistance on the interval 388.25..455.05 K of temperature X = 14.8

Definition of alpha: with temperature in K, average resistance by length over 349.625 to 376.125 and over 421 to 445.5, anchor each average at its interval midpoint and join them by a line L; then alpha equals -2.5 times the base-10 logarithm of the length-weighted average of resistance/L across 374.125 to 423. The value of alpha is -0.01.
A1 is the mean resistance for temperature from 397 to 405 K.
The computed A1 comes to 14.4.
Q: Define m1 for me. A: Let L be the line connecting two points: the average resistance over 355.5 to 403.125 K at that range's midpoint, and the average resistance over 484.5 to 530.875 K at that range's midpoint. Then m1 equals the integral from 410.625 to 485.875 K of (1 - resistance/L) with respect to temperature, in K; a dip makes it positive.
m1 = 1.8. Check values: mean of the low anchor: 15.1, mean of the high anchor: 14.9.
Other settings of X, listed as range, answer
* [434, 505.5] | 14.6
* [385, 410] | 15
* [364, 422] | 15.1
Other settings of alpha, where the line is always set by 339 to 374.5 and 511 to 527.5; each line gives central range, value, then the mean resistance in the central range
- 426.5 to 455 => 0.01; 14.5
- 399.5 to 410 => -0.02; 14.8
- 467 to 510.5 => -0.02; 14.9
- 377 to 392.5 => -0.08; 15.5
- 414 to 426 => -0.04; 15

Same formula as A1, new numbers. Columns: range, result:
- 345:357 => 14.3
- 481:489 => 14.3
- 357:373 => 14.9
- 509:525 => 14.7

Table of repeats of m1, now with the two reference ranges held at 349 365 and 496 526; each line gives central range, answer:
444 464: 0.7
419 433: -0.8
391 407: -0.6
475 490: 0.4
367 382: -1.2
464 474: -0.2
